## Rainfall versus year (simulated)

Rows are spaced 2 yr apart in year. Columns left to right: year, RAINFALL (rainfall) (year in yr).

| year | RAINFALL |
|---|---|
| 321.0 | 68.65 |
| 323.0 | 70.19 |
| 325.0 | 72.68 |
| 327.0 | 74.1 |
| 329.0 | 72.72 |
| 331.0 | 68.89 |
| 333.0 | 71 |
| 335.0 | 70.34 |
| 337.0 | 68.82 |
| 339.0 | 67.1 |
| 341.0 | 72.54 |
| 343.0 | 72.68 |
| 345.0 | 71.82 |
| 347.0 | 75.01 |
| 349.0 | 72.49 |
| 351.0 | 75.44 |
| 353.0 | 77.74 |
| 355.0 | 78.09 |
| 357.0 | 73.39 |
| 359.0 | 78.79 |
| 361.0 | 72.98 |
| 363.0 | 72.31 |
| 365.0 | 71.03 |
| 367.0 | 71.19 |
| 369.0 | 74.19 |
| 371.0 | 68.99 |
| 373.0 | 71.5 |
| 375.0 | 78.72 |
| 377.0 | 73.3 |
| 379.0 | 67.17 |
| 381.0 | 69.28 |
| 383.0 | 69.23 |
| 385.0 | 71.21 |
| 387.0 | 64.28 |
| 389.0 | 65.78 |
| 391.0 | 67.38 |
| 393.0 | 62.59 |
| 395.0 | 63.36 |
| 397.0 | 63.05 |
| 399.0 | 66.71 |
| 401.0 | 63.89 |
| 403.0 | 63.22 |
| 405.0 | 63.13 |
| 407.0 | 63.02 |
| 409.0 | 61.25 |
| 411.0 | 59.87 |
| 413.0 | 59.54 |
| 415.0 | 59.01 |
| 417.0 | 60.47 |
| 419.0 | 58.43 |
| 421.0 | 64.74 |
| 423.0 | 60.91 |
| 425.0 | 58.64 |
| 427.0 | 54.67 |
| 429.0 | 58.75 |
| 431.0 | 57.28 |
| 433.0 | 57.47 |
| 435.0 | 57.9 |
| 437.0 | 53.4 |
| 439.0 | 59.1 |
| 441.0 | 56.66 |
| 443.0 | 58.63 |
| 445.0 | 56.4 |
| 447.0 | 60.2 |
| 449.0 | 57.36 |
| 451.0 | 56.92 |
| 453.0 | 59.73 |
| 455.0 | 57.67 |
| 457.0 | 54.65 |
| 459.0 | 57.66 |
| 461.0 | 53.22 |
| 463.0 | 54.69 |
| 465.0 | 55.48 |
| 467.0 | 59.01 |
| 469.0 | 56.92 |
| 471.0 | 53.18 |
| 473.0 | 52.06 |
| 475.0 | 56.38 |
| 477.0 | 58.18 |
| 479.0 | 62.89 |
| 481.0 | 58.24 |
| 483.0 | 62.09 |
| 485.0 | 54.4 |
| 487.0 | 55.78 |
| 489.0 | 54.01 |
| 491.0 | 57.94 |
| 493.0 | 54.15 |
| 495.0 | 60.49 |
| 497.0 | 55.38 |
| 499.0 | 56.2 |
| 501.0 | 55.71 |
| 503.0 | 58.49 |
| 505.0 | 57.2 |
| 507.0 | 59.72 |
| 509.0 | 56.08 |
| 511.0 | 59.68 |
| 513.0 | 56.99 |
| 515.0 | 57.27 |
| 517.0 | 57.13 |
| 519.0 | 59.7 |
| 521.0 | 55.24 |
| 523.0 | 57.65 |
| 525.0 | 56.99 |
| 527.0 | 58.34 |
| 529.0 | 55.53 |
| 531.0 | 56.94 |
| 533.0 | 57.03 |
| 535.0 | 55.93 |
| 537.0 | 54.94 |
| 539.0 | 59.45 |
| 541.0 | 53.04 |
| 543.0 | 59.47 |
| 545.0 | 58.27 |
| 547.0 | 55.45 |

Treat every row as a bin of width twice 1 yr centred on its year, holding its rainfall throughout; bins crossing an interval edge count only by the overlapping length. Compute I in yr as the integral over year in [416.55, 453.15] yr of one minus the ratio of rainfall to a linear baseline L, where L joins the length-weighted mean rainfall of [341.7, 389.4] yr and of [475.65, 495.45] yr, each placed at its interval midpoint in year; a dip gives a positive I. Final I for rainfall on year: 3.3 yr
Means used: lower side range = 72.4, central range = 58.2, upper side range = 57.7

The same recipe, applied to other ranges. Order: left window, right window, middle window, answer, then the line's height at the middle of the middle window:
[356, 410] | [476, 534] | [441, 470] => 2.3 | 61.9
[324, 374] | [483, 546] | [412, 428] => 1.5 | 65.9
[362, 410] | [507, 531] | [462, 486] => 1.5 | 60.9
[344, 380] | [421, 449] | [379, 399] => 0.4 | 67.8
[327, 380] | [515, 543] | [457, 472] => 1.7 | 62.7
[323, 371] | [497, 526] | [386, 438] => 4.3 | 66.6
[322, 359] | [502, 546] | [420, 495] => 6.7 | 62.9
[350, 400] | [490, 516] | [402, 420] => 1.6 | 66.9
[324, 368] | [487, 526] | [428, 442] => 1.5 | 64.1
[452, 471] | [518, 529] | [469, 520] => -0.2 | 56.9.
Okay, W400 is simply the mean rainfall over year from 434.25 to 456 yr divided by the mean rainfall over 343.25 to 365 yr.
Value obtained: 0.77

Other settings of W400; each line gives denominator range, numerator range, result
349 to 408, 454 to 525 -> 0.82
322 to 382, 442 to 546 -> 0.79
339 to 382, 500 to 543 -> 0.78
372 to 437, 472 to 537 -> 0.90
